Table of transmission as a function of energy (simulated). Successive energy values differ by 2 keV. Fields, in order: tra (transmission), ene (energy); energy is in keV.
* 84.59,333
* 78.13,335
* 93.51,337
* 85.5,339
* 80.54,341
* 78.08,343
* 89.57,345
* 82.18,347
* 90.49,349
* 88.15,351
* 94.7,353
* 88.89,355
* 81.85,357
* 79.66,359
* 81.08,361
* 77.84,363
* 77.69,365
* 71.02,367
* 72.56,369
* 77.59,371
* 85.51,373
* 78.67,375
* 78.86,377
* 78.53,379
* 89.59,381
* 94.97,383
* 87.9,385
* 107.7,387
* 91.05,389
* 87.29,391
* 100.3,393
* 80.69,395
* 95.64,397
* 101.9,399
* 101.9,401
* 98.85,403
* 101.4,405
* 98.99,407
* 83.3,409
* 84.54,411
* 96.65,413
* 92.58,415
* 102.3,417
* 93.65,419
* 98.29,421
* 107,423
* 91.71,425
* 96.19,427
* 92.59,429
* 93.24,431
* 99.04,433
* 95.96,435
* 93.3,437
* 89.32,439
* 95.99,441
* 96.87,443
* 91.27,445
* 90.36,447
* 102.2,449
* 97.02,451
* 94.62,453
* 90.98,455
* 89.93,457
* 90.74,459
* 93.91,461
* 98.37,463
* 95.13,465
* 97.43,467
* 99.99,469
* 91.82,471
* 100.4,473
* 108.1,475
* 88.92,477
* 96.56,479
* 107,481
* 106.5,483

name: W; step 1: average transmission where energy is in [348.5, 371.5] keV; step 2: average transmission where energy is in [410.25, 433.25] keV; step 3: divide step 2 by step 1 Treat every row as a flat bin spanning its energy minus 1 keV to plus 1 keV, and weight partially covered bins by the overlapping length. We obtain 1.17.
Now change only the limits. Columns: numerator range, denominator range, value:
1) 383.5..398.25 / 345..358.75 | 1.07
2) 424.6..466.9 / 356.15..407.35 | 1.08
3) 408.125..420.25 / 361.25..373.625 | 1.20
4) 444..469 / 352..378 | 1.18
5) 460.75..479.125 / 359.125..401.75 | 1.13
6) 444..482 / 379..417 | 1.02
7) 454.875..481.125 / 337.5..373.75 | 1.17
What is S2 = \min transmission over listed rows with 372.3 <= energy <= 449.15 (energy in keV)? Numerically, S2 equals 78.53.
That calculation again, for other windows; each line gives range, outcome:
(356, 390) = 71.02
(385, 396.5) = 80.69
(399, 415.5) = 83.3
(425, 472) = 89.32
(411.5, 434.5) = 91.71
